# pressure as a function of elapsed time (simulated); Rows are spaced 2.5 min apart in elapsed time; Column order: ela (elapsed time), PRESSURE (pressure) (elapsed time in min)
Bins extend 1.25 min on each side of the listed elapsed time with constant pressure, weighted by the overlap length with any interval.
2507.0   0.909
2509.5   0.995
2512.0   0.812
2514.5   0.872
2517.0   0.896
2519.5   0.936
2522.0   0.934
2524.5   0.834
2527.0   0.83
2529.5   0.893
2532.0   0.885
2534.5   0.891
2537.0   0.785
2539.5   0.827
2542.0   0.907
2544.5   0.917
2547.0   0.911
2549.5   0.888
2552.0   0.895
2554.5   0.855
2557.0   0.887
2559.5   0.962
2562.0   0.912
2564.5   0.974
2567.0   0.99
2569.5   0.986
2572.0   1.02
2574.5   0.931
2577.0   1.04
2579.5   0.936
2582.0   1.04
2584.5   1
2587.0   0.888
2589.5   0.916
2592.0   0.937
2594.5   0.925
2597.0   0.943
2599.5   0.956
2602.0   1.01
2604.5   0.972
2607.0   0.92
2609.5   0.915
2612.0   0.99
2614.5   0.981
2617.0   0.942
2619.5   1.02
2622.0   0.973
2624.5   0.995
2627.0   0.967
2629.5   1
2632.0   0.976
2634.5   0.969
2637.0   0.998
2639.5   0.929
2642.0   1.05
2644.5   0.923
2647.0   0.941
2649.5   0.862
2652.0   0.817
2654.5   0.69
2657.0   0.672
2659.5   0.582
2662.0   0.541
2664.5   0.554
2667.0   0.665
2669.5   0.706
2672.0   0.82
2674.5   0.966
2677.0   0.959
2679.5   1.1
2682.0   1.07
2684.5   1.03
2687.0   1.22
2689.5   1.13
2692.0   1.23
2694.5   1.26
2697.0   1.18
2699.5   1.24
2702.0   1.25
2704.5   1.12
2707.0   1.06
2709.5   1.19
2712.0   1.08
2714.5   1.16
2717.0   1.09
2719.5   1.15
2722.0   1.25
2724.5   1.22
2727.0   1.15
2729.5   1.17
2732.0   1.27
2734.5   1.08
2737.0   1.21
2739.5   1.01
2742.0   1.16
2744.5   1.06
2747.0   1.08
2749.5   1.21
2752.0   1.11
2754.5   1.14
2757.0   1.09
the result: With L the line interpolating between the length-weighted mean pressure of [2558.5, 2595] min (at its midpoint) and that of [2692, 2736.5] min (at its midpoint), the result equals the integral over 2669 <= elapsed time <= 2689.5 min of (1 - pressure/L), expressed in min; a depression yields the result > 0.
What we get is 2.17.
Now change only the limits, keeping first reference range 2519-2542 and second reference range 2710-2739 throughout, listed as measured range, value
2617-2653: 2.4 min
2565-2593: -0.9 min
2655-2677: 7.6 min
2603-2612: 0.4 min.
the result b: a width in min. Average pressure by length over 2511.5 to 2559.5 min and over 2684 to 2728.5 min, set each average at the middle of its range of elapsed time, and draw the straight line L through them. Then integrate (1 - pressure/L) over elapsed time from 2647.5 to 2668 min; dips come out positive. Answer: 7.6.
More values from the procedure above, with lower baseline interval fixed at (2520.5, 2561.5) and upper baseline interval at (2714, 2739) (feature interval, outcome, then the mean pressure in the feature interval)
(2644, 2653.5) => 1.55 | 0.878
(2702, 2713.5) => 0.13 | 1.13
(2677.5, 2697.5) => -0.61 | 1.14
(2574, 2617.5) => 0.37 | 0.959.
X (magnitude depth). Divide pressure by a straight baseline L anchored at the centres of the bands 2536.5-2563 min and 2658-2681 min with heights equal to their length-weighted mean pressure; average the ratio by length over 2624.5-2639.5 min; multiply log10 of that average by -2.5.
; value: -0.21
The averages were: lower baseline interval 0.889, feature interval 0.979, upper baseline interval 0.768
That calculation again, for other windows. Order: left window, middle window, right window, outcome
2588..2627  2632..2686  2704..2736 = 0.22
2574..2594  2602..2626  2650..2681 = -0.10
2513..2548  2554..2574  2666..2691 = -0.06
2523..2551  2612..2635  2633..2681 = -0.17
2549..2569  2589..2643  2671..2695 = 0.03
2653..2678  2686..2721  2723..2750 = -0.24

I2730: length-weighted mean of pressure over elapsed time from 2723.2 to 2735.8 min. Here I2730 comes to 1.18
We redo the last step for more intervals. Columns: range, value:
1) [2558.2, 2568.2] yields 0.959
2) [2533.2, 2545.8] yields 0.866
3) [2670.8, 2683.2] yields 0.983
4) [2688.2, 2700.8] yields 1.21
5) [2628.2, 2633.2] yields 0.988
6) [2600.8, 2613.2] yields 0.961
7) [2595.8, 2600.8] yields 0.95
